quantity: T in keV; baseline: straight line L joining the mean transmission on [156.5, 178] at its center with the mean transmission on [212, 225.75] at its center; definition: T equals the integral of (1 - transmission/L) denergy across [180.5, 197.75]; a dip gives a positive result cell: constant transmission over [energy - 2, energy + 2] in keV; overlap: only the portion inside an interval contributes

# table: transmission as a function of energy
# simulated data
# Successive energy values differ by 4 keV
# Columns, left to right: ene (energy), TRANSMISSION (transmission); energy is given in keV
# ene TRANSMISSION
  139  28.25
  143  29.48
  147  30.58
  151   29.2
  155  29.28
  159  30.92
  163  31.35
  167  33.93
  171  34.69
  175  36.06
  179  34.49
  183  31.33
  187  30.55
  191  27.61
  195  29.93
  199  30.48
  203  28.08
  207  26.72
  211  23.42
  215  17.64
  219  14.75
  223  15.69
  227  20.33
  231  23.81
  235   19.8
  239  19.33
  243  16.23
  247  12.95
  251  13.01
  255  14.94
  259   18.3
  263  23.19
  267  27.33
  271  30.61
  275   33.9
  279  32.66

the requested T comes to -2.5 keV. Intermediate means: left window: 33.3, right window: 16.8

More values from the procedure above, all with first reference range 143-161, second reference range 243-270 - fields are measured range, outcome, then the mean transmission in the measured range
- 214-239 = 3.4 keV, 18.8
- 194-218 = -1.2 keV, 25.4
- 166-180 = -3.7 keV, 34.9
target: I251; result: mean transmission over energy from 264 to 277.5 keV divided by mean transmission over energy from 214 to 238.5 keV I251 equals 1.61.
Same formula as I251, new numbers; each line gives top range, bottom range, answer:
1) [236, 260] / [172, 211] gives 0.52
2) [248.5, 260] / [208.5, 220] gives 0.78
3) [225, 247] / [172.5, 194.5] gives 0.60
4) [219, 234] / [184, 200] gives 0.65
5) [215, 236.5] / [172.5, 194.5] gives 0.59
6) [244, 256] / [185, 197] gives 0.47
